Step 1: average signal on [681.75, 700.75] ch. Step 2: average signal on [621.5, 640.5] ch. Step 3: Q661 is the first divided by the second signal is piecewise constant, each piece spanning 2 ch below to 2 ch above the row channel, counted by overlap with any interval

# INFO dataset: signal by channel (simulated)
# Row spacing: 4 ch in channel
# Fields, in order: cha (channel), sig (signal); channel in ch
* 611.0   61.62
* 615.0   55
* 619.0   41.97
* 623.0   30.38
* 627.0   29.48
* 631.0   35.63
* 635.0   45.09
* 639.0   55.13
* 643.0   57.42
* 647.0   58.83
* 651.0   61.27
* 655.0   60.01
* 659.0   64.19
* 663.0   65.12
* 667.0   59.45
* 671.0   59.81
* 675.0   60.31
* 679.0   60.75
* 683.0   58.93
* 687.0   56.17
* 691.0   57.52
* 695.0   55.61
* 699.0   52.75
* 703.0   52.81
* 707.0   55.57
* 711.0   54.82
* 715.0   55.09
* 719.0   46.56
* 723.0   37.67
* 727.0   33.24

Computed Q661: 1.4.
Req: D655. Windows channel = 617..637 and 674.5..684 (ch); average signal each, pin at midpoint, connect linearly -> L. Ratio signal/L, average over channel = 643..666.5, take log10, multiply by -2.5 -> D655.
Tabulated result -0.246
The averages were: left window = 36.5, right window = 60.1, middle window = 61.3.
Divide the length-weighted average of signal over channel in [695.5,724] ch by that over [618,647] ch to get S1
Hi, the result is 1.19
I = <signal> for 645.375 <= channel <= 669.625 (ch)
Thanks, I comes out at 61.5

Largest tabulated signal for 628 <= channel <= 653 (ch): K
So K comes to 61.27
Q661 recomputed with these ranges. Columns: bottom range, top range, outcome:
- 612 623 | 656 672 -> 1.34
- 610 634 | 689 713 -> 1.32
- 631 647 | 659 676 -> 1.20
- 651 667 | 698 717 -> 0.87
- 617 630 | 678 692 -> 1.71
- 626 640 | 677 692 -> 1.42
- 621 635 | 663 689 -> 1.77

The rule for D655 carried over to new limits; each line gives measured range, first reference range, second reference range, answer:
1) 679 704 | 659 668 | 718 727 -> -0.09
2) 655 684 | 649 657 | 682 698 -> -0.04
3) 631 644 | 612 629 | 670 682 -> -0.06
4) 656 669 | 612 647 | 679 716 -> -0.24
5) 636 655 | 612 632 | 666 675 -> -0.17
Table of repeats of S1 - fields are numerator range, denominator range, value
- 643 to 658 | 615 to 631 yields 1.63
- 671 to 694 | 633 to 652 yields 1.06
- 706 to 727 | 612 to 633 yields 1.21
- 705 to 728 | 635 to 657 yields 0.83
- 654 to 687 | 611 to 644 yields 1.37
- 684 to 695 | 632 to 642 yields 1.15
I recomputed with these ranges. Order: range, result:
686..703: 55.2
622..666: 51.8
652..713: 58.3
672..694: 58.6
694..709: 54.1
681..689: 57.5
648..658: 60.8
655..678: 61.6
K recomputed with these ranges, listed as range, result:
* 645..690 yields 65.12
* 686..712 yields 57.52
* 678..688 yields 60.75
